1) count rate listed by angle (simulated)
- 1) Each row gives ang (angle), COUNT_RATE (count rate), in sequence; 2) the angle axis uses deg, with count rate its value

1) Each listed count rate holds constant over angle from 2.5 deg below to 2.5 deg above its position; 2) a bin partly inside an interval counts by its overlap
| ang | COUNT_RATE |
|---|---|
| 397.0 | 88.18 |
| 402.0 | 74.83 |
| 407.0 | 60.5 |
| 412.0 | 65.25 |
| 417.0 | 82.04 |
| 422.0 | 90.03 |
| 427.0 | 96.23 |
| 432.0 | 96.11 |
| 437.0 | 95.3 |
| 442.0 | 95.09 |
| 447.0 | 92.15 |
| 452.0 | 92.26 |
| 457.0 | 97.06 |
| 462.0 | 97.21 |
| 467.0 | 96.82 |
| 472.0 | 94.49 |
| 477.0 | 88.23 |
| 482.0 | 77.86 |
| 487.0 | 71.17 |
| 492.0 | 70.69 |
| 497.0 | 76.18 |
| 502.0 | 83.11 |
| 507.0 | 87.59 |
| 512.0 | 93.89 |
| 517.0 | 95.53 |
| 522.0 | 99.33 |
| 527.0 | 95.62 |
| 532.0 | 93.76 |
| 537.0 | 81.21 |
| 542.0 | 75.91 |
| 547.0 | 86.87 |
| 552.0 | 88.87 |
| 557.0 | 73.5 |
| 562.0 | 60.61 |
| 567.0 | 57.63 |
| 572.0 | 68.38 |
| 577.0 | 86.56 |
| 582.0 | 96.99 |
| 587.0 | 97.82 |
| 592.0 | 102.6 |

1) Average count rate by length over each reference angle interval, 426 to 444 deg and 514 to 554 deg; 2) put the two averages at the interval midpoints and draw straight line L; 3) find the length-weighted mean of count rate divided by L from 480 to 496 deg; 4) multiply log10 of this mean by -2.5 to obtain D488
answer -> 0.25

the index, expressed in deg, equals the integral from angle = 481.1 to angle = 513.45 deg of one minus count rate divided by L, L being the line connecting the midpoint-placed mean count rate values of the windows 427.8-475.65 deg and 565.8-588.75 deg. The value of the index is 3.79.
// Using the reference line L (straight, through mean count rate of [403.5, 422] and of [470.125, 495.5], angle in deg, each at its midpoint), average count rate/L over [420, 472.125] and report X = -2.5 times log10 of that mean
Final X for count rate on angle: -0.24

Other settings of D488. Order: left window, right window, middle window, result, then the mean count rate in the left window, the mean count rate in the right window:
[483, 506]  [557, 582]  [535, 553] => -0.134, 76.3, 71.7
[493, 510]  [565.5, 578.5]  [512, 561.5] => -0.143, 81.6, 70.7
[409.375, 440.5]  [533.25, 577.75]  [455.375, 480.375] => -0.127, 87.6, 75.6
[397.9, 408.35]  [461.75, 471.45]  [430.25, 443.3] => -0.130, 71.6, 96.5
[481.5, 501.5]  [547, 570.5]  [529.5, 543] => -0.162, 74.5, 71.9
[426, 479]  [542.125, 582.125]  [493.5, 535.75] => -0.073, 94.6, 76.2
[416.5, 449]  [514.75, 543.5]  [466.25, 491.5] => 0.101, 93.1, 90.7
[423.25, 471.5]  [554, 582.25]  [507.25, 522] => -0.147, 95.2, 72.4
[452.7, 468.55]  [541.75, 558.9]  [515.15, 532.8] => -0.117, 96.5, 82.3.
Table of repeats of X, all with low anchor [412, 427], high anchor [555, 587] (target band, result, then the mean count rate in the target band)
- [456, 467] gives -0.18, 97.1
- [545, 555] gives -0.14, 87.2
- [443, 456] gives -0.13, 93.1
